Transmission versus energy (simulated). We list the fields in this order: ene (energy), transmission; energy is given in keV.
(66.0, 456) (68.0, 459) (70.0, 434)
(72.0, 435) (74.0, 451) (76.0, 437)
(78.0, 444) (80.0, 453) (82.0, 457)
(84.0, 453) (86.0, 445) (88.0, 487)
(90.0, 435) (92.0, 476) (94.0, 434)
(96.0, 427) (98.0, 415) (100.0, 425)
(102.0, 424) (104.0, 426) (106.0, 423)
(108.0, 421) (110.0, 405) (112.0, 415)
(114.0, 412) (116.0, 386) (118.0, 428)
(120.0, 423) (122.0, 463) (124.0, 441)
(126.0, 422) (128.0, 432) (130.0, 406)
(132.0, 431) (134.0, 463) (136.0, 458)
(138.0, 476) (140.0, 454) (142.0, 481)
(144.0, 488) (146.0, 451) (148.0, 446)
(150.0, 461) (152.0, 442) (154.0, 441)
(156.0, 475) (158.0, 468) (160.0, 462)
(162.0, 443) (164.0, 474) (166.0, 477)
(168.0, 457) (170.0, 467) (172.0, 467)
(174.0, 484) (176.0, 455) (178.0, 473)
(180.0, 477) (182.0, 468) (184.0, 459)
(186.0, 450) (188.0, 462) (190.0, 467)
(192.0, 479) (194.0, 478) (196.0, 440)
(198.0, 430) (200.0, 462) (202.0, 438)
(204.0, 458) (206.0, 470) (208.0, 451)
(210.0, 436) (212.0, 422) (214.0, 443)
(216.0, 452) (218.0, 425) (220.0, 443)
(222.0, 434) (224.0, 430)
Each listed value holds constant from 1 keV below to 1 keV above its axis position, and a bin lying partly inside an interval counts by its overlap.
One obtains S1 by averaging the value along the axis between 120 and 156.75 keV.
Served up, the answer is 451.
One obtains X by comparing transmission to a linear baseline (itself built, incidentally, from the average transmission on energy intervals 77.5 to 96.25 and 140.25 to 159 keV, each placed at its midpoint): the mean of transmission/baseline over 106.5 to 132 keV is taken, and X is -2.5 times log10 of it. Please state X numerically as 0.09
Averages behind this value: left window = 452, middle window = 422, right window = 461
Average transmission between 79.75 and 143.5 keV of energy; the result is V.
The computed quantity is 438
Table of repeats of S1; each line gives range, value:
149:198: 463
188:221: 450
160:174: 465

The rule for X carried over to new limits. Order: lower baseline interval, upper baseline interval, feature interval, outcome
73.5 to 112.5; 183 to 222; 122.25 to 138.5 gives 0.00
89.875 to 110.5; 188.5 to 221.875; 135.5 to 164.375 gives -0.05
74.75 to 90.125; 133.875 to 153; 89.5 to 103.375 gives 0.05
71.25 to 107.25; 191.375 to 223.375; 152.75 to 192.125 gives -0.05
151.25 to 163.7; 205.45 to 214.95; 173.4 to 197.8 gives -0.04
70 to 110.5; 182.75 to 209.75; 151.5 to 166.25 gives -0.02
